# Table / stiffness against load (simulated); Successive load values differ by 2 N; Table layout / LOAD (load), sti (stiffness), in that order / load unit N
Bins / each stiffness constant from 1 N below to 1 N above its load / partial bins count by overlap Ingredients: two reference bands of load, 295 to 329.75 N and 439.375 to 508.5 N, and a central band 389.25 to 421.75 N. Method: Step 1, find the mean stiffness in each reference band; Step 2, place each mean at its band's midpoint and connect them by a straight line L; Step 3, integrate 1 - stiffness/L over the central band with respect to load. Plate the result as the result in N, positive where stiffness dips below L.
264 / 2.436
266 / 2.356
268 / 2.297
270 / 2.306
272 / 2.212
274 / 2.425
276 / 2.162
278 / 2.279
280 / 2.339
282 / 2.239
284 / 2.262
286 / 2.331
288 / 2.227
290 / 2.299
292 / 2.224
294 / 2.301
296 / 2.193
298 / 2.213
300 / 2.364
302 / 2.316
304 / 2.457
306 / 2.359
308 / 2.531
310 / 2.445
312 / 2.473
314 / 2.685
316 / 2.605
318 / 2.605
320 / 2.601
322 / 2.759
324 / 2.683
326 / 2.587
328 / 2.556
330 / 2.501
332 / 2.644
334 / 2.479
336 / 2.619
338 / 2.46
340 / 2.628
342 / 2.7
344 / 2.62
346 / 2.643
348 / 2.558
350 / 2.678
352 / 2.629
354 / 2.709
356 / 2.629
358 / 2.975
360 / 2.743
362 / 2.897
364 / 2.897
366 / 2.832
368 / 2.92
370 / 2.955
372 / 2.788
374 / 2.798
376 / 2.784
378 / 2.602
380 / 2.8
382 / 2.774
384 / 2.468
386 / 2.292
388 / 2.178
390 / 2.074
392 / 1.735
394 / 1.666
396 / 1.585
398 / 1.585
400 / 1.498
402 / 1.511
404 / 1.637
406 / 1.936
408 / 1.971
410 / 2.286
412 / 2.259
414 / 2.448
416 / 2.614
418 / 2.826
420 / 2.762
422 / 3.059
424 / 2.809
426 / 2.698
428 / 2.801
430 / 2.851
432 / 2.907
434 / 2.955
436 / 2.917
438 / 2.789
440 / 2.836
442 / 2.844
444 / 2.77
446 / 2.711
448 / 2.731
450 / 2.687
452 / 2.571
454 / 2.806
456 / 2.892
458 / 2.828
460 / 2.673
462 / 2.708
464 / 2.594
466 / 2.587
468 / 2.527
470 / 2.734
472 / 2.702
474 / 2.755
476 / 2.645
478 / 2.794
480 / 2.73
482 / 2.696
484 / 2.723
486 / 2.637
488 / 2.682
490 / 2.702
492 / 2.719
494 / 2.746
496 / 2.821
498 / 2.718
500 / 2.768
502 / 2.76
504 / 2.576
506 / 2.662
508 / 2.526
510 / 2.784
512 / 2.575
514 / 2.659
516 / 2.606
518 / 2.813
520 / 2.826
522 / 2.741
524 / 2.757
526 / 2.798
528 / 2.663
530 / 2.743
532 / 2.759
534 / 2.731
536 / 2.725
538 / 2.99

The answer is 7.12 N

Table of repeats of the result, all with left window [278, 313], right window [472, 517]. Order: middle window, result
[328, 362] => -3.2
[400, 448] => 0.2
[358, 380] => -3.3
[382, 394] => 1.6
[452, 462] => -0.5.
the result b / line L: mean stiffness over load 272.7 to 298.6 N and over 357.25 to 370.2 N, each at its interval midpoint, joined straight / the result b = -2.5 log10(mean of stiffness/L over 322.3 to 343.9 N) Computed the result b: 0.020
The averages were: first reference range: 2.27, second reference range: 2.88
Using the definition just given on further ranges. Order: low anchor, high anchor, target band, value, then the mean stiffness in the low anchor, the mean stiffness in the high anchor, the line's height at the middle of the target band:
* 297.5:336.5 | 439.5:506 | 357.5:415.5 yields 0.12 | 2.53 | 2.72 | 2.61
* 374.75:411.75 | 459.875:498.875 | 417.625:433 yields -0.22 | 2.09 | 2.7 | 2.31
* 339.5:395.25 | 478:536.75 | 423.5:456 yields -0.05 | 2.6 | 2.71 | 2.66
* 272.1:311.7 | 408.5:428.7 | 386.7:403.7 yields 0.43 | 2.31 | 2.64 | 2.58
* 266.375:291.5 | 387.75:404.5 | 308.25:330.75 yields -0.24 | 2.28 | 1.7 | 2.08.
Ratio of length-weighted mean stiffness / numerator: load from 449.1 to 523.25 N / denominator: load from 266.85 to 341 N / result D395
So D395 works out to 1.12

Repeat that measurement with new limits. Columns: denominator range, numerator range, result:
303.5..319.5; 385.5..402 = 0.71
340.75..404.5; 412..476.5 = 1.12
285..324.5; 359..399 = 1.02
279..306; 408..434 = 1.17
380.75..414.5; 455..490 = 1.35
